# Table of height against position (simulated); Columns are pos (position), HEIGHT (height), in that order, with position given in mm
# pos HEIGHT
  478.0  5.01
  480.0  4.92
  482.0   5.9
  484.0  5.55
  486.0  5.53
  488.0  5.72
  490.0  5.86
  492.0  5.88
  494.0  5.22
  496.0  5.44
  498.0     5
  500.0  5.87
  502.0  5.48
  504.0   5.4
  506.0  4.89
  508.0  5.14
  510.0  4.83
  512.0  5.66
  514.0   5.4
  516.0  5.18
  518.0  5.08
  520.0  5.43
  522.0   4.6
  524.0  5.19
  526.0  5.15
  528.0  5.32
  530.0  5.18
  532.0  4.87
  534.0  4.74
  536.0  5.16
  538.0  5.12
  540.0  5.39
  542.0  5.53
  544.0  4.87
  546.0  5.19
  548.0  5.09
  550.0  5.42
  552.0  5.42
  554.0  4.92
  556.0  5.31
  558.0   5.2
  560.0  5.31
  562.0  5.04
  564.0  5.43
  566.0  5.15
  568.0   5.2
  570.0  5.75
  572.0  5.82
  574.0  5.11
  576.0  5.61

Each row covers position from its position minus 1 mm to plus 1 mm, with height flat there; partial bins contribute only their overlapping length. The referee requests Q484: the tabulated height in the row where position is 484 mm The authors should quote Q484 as 5.55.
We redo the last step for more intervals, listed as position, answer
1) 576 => 5.61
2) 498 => 5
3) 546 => 5.19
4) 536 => 5.16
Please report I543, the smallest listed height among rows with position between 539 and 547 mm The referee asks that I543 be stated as 4.87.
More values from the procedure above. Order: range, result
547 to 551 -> 5.09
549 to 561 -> 4.92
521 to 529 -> 4.6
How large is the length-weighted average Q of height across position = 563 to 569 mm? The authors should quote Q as 5.26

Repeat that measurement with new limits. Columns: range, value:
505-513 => 5.13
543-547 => 5.03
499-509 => 5.36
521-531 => 5.09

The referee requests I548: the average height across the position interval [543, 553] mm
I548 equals 5.2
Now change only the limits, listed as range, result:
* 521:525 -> 4.89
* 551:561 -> 5.23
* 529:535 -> 4.93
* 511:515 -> 5.53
